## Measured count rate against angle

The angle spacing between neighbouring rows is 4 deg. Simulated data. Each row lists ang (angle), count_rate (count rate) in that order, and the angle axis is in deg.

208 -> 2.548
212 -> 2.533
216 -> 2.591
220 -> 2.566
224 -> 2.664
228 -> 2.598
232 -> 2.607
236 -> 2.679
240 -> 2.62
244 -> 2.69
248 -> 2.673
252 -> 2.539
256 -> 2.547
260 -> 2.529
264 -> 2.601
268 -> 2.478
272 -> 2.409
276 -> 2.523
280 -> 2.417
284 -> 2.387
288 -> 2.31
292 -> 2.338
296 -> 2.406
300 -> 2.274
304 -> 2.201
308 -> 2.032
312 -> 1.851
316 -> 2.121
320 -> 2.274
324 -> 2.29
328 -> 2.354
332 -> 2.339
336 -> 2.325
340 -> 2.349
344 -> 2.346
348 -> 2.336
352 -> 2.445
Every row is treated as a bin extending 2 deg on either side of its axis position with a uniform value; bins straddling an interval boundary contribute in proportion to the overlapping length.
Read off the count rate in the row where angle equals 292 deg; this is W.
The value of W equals 2.338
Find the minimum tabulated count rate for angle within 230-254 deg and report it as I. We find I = 2.539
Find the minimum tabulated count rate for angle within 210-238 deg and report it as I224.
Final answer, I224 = 2.533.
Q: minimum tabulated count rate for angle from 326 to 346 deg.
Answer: 2.325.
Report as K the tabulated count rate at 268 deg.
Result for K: 2.478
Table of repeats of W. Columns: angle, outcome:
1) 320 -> 2.274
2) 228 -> 2.598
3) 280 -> 2.417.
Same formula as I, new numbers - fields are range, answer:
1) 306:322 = 1.851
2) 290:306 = 2.201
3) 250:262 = 2.529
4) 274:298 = 2.31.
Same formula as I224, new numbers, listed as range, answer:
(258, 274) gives 2.409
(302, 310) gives 2.032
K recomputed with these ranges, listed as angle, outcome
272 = 2.409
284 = 2.387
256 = 2.547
